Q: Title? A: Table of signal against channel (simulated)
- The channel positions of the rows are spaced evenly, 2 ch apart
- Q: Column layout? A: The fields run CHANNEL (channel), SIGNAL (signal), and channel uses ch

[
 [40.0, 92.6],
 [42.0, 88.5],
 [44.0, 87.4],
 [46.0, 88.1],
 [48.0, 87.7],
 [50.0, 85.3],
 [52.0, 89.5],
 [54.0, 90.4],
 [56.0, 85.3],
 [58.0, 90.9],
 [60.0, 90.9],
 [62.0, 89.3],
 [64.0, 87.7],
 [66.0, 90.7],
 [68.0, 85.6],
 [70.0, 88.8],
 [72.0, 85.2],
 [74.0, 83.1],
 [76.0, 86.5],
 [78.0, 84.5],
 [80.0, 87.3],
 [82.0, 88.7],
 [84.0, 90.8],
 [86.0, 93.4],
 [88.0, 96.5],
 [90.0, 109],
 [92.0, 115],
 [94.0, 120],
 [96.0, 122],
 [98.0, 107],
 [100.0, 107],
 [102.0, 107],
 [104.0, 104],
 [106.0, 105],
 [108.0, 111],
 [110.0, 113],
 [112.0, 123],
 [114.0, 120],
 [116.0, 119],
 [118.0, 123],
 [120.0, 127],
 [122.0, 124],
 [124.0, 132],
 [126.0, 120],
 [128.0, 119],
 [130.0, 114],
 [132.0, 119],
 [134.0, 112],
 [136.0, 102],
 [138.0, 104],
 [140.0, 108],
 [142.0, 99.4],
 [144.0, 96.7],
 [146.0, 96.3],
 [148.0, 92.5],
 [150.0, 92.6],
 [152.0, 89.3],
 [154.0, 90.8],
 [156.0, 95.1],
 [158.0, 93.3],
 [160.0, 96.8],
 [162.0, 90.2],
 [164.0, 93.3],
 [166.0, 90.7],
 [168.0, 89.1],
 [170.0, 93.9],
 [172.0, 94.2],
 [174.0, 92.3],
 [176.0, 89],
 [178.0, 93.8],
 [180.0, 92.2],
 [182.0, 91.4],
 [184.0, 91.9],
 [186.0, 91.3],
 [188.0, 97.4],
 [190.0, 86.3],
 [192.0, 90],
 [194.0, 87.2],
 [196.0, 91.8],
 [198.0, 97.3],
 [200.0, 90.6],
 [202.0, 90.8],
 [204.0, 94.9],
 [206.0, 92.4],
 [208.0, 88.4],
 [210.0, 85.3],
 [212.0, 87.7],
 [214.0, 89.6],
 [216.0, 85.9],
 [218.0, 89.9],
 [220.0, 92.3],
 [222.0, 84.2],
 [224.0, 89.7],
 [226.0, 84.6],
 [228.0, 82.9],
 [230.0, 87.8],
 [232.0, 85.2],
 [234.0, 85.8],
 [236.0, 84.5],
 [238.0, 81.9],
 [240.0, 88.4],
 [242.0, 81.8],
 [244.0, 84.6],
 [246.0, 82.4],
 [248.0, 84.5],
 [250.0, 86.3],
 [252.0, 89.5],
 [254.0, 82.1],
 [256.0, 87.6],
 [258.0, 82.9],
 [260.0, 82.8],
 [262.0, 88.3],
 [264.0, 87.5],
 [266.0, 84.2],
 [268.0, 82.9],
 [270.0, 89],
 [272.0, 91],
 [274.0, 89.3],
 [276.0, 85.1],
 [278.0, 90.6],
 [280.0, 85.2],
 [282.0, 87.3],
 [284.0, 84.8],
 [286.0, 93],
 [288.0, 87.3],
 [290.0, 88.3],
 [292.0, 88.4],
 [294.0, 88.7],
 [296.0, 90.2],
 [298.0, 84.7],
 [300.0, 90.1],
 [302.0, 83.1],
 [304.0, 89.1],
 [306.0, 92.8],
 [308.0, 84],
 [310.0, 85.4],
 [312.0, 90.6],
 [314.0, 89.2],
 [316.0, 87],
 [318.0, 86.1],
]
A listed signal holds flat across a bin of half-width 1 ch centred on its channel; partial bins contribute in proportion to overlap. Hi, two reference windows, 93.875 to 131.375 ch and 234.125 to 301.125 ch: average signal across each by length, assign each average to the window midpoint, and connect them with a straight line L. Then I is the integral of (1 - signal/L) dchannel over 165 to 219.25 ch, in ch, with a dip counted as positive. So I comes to 5.46 ch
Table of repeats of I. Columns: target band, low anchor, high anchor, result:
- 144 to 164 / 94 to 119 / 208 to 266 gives 2.0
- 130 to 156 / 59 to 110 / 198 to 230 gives -1.9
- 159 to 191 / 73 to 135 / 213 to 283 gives 1.9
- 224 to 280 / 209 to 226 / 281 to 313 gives 1.4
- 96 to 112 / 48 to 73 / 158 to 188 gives -3.5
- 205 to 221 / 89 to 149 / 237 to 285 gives 1.0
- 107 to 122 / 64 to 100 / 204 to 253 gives -4.1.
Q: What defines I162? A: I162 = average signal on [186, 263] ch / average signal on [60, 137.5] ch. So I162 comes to 0.83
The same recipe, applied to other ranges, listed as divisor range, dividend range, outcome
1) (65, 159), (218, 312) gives 0.83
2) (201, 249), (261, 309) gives 1.01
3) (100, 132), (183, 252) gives 0.75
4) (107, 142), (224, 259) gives 0.73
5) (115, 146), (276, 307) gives 0.77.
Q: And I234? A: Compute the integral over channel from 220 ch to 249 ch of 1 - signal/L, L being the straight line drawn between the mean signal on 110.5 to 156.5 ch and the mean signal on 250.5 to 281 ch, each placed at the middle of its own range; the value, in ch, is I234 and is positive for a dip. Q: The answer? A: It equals 2.2 ch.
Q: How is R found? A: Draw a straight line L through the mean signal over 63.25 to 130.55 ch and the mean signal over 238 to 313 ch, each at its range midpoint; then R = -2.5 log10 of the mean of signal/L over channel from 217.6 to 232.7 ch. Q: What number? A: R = 0.06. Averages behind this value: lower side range 106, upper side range 86.8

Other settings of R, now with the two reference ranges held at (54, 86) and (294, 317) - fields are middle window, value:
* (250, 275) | 0.02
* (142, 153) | -0.07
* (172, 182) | -0.05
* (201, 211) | -0.03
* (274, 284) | 0.01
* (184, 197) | -0.03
